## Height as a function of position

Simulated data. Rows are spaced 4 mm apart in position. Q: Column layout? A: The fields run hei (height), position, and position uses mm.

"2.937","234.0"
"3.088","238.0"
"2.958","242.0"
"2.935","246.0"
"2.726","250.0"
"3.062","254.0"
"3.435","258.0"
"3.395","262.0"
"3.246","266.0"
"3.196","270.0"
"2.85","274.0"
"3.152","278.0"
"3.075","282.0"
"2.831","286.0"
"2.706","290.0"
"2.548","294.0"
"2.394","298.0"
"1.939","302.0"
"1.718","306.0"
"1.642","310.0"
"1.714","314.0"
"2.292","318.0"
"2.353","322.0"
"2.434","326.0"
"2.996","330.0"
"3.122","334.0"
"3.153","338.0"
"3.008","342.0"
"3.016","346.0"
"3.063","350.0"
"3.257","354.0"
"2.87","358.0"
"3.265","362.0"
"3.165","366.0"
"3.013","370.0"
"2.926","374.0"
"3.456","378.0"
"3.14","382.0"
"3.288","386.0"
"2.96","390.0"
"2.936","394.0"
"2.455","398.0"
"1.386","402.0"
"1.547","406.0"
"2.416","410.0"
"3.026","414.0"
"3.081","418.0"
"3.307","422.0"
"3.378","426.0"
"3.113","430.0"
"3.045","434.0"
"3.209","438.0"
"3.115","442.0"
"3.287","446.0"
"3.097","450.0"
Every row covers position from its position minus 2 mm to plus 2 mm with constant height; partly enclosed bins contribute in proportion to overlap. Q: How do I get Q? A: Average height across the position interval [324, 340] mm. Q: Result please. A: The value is 2.93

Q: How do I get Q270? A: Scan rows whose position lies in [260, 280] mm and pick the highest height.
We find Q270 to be 3.395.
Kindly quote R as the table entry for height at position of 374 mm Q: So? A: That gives 2.926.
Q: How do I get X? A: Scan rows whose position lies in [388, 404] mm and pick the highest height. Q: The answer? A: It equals 2.96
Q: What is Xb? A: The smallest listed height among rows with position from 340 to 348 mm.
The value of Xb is 3.008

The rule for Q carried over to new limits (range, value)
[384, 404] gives 2.6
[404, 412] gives 1.98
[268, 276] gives 3.02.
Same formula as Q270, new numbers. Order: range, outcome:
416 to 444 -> 3.378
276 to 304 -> 3.152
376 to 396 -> 3.456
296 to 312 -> 2.394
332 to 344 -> 3.153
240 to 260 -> 3.435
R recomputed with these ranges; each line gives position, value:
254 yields 3.062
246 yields 2.935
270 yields 3.196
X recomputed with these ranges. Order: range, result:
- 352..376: 3.265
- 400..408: 1.547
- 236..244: 3.088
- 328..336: 3.122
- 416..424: 3.307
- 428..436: 3.113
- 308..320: 2.292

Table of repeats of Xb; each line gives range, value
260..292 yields 2.706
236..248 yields 2.935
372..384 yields 2.926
